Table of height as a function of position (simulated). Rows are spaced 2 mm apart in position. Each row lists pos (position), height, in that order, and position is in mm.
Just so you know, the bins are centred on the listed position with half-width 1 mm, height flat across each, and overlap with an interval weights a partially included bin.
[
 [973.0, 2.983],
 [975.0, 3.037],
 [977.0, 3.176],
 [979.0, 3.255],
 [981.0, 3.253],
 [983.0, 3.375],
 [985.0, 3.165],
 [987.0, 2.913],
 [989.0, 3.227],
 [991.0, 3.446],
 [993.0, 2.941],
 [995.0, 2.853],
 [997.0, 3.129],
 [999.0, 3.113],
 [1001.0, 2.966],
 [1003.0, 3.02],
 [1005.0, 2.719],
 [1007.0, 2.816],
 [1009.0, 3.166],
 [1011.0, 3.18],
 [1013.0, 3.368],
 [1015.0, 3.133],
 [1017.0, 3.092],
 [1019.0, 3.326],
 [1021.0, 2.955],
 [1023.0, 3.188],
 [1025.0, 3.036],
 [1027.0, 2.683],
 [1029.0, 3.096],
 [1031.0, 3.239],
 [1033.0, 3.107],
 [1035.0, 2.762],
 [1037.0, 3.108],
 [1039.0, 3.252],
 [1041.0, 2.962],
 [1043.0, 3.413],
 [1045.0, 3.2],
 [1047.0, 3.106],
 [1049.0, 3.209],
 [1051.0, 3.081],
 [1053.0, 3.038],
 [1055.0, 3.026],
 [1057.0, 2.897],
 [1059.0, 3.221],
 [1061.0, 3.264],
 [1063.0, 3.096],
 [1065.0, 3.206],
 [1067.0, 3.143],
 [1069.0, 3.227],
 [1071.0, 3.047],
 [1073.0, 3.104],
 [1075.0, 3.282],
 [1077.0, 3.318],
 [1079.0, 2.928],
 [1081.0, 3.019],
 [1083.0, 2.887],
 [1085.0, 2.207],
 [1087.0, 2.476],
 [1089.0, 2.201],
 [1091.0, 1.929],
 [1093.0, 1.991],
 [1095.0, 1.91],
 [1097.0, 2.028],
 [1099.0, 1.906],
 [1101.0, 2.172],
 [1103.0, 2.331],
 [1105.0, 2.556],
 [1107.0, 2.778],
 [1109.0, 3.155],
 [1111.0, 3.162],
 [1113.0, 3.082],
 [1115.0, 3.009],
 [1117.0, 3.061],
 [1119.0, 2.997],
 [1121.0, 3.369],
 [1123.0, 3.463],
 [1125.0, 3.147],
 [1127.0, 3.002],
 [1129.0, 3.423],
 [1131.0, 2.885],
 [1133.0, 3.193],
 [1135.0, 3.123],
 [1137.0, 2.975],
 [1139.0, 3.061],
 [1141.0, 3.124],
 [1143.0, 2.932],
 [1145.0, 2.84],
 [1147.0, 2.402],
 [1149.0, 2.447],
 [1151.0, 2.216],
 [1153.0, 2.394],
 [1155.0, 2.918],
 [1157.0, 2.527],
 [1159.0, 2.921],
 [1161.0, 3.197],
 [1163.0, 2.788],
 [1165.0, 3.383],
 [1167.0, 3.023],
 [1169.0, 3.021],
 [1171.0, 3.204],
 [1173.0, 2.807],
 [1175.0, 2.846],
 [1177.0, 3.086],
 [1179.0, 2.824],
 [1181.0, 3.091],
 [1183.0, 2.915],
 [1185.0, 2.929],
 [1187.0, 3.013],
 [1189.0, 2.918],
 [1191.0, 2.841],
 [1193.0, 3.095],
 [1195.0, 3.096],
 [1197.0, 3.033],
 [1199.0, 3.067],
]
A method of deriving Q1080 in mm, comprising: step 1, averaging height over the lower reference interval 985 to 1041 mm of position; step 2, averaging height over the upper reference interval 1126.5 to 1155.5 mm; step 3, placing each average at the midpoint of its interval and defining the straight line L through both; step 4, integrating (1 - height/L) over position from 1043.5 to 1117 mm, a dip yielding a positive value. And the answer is 3.5 mm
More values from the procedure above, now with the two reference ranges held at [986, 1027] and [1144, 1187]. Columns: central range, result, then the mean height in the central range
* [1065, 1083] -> -0.89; 3.12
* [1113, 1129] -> -1.38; 3.16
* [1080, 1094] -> 2.71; 2.39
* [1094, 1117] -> 2.79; 2.58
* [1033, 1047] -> -0.42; 3.11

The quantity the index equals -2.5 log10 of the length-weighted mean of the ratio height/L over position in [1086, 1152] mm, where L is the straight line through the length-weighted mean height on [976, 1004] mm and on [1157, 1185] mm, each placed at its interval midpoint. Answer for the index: 0.11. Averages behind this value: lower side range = 3.13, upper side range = 2.99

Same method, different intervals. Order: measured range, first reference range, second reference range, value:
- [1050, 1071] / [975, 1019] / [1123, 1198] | -0.02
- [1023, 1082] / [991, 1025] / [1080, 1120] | -0.11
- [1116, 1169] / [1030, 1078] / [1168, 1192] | 0.02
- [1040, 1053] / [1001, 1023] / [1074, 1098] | -0.12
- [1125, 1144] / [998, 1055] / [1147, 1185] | -0.06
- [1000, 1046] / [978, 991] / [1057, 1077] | 0.04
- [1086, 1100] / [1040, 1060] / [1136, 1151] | 0.39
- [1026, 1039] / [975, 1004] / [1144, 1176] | 0.01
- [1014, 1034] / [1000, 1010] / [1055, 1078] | -0.03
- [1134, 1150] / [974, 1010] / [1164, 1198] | 0.06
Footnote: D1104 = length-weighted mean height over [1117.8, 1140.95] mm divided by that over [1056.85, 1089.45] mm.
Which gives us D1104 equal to 1.1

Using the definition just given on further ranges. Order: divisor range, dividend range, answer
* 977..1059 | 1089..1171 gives 0.90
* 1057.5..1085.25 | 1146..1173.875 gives 0.91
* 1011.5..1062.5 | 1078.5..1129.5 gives 0.86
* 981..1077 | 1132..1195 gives 0.94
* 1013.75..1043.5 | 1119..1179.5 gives 0.96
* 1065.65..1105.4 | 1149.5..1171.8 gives 1.10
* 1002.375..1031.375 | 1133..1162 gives 0.92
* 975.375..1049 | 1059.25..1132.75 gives 0.91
